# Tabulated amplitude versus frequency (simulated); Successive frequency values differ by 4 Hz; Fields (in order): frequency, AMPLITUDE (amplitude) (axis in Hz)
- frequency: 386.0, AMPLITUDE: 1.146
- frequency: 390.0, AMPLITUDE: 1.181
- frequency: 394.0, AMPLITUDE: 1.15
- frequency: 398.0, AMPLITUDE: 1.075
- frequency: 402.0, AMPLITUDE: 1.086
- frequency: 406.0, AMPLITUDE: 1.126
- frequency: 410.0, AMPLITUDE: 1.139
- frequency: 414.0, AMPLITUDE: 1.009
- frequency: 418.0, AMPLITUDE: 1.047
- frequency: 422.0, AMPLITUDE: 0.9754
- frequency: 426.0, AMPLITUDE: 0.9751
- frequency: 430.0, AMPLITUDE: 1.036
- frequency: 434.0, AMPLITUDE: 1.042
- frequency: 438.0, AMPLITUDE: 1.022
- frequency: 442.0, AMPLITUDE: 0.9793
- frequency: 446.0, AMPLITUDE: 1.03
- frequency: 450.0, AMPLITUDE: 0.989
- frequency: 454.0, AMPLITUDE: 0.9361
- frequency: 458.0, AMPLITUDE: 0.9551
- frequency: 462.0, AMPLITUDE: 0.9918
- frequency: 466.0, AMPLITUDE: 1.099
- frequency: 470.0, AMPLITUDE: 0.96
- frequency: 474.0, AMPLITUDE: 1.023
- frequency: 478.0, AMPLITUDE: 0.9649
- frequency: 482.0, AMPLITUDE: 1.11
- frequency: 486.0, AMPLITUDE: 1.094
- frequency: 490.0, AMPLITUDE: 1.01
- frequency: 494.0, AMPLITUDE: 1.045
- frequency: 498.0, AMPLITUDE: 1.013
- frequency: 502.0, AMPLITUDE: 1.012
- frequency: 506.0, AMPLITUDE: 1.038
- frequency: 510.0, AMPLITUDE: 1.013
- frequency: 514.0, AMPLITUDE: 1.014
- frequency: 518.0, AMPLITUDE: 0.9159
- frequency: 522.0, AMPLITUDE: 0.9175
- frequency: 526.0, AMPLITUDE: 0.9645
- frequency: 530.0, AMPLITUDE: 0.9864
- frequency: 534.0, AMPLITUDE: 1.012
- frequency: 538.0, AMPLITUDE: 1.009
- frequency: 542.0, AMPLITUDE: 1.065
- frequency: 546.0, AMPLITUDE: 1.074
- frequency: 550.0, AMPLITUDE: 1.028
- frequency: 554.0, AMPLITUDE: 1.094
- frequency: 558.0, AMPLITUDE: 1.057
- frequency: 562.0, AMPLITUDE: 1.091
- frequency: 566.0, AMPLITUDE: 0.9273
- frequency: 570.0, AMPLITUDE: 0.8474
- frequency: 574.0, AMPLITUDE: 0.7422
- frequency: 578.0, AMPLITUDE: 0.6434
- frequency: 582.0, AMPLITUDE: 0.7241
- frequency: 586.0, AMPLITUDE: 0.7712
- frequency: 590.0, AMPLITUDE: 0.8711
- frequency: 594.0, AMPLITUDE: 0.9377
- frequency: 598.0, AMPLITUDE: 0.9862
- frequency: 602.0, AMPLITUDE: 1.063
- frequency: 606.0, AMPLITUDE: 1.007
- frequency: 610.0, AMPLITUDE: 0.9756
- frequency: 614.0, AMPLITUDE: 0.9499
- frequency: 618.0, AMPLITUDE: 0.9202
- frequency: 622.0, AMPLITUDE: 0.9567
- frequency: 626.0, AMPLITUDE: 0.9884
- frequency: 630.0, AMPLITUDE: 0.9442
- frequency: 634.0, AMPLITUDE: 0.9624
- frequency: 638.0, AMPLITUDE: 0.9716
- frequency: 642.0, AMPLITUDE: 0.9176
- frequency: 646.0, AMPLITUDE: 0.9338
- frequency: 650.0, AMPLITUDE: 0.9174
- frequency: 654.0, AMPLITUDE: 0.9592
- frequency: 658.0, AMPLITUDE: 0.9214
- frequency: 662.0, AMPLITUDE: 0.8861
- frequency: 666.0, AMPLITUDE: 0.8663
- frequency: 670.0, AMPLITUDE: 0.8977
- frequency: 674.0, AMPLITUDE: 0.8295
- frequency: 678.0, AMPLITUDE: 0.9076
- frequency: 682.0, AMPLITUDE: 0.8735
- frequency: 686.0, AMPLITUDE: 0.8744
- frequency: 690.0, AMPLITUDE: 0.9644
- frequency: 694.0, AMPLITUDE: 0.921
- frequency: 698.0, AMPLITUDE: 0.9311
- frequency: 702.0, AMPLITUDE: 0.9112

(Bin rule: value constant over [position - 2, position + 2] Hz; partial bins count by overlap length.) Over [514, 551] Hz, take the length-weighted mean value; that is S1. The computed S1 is 0.997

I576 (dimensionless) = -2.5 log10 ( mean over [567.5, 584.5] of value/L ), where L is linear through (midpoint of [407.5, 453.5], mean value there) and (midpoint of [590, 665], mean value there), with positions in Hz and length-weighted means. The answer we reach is 0.286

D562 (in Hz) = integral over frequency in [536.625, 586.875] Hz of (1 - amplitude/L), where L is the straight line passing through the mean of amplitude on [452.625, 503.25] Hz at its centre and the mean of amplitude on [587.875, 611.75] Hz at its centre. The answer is 2.8 Hz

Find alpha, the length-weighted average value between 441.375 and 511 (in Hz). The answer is 1.02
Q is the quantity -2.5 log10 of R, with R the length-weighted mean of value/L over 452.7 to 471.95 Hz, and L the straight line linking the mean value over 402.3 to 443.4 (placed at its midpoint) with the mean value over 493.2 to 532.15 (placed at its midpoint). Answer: 0.03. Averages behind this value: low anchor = 1.04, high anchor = 0.99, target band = 0.99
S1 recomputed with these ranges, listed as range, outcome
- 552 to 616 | 0.918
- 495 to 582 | 0.97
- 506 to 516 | 1.02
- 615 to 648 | 0.949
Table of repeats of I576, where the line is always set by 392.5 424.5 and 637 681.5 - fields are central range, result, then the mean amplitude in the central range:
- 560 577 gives 0.09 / 0.887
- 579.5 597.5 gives 0.15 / 0.834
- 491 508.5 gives -0.01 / 1.03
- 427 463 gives 0.05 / 0.997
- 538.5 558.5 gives -0.08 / 1.06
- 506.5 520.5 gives 0.02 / 0.985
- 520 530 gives 0.05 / 0.95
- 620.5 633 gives -0.04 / 0.963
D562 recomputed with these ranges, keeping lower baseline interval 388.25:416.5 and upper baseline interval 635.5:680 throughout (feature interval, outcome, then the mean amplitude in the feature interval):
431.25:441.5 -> 0.5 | 1.02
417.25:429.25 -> 1.0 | 0.998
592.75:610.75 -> -0.8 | 0.998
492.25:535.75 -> 1.2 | 0.993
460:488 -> 0.5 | 1.03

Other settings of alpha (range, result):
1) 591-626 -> 0.972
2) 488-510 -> 1.02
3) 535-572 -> 1.02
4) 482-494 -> 1.06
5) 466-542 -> 1.01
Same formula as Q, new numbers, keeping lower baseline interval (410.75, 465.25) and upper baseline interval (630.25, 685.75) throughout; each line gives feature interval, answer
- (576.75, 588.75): 0.28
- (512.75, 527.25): 0.02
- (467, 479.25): 0.00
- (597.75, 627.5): -0.06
